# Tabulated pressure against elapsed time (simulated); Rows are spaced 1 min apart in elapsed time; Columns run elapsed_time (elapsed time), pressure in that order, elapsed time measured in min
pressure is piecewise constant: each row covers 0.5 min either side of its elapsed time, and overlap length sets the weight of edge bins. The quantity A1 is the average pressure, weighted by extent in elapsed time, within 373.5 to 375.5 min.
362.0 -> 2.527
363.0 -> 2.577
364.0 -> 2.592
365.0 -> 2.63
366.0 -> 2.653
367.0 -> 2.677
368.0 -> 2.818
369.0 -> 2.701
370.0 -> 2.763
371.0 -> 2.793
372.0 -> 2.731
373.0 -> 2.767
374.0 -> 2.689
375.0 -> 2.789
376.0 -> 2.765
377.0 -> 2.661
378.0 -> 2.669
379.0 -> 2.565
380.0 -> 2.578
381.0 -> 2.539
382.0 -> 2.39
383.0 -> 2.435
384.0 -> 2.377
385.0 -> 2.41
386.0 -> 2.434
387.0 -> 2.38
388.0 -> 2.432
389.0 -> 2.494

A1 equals 2.74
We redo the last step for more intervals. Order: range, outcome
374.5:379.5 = 2.69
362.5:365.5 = 2.6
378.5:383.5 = 2.5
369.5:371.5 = 2.78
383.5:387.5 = 2.4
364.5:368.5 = 2.69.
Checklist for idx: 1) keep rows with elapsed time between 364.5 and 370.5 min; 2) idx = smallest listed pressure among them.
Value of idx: 2.63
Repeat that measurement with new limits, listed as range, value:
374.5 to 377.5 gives 2.661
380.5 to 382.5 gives 2.39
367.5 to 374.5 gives 2.689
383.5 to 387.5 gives 2.377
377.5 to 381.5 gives 2.539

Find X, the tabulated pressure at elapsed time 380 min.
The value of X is 2.578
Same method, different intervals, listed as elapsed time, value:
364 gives 2.592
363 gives 2.577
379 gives 2.565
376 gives 2.765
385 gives 2.41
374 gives 2.689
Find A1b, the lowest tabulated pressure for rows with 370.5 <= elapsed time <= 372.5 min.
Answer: 2.731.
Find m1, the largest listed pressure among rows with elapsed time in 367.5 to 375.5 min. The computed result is 2.818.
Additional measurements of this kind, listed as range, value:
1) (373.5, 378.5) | 2.789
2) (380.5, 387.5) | 2.539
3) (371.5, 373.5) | 2.767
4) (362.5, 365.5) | 2.63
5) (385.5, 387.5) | 2.434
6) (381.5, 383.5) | 2.435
